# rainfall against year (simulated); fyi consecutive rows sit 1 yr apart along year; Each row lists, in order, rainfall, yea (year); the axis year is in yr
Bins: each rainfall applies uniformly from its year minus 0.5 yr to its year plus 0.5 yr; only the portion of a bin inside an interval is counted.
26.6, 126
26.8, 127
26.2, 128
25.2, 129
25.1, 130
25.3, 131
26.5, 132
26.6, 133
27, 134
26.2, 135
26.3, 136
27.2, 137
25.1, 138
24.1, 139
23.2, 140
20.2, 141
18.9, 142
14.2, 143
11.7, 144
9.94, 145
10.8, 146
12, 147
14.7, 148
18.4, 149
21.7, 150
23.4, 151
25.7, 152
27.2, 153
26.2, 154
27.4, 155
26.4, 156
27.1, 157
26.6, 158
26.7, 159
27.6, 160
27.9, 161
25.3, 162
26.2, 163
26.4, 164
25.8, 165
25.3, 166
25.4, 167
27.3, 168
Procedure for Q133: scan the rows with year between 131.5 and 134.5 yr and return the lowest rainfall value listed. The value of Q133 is 26.5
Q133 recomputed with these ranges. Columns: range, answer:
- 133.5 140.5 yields 23.2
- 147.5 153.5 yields 14.7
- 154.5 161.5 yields 26.4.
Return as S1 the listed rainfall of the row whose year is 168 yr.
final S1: 27.3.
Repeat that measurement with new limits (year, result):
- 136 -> 26.3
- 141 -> 20.2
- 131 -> 25.3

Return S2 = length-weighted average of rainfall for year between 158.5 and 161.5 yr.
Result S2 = 27.4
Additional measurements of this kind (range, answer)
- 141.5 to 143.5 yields 16.5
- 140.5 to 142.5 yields 19.5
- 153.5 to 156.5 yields 26.7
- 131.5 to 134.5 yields 26.7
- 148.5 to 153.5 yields 23.3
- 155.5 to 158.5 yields 26.7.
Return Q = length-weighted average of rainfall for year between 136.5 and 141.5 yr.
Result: 24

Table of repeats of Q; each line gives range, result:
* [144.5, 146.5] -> 10.4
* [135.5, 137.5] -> 26.8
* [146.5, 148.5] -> 13.3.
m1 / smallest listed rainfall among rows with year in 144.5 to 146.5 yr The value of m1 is 9.94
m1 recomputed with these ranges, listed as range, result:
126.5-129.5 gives 25.2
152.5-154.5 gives 26.2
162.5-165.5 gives 25.8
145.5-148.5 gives 10.8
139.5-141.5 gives 20.2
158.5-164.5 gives 25.3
